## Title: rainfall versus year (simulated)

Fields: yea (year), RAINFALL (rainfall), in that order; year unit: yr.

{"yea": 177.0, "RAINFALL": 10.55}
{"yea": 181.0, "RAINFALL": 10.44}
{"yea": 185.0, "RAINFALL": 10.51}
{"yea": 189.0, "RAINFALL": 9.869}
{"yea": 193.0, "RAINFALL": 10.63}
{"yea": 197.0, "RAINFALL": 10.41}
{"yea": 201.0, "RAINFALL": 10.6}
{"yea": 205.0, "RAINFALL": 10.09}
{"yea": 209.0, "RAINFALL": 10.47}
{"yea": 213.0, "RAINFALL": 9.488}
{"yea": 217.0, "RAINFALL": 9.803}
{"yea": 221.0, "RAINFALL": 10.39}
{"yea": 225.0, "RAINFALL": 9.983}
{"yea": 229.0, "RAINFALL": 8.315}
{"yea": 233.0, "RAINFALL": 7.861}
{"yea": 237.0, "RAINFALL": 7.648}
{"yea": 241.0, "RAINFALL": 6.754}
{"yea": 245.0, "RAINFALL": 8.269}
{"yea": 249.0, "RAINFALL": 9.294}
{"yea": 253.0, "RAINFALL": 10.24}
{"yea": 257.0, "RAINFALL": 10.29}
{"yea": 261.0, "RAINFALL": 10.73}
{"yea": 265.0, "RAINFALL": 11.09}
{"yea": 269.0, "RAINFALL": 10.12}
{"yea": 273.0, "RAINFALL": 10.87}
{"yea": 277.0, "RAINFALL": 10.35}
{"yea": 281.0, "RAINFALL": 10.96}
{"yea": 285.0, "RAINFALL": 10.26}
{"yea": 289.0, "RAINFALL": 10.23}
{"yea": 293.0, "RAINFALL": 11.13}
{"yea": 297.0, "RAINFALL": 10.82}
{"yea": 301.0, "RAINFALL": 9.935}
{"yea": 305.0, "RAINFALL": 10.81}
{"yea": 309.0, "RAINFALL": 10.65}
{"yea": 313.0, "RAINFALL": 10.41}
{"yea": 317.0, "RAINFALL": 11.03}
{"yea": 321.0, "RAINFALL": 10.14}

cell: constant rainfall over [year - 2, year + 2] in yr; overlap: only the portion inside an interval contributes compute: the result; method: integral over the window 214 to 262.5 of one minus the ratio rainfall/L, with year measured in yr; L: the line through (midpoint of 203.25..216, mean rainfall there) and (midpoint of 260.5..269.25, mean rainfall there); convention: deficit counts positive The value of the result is 5.9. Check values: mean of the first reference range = 10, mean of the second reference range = 10.7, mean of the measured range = 9.12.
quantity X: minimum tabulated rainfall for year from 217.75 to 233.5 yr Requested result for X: 7.861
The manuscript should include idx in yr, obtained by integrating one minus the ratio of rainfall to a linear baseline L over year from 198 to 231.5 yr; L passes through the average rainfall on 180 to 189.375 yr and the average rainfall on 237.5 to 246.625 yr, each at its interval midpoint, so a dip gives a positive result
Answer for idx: -3.9 yr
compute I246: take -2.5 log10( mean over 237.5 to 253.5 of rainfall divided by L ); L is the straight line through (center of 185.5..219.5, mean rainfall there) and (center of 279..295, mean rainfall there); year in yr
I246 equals 0.235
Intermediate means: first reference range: 10.2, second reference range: 10.6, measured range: 8.4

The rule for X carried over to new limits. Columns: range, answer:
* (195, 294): 6.754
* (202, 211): 10.09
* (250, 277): 10.12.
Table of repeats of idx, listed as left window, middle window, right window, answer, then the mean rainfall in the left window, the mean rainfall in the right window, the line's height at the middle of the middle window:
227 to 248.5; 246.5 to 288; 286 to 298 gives -4.5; 7.88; 10.7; 9.4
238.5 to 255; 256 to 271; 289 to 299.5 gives -1.9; 8.61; 10.8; 9.38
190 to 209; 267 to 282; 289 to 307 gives 0.0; 10.4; 10.6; 10.6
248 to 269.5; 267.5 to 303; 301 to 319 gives -0.1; 10.4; 10.6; 10.5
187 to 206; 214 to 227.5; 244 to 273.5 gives 0.4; 10.3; 10.1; 10.3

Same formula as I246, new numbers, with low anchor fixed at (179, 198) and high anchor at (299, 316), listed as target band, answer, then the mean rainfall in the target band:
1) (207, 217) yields 0.048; 9.94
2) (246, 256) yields 0.082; 9.67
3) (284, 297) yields -0.014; 10.6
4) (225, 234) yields 0.216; 8.53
